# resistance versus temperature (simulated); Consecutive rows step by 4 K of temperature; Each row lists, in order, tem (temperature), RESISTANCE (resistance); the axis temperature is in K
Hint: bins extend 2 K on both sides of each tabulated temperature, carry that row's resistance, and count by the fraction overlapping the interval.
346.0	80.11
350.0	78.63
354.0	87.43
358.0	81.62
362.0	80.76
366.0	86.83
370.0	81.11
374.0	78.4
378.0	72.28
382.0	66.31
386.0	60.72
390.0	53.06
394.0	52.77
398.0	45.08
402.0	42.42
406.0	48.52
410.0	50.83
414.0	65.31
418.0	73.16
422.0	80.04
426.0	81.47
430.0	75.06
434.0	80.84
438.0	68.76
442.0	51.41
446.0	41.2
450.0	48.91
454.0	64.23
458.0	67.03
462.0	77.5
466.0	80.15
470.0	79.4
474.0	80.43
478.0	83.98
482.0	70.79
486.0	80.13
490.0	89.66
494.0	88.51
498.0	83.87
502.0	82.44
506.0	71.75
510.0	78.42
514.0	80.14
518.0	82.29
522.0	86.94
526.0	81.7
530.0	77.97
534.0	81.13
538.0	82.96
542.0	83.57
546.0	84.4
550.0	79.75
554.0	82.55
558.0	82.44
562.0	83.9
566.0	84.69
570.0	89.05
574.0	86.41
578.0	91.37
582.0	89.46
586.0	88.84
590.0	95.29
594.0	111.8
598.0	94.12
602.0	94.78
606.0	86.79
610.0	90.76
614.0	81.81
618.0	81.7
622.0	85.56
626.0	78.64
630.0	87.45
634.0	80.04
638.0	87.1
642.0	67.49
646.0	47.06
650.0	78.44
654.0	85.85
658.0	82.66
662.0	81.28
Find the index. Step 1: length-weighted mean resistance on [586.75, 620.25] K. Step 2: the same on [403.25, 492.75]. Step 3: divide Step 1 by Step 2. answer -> 1.3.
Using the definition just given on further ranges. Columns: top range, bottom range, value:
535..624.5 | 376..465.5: 1.40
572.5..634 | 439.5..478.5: 1.34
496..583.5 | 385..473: 1.31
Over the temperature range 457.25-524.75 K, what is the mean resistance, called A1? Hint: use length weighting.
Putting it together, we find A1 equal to 80.5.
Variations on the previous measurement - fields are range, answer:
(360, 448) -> 65.3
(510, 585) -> 83.8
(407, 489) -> 70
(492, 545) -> 81.7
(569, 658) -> 85.3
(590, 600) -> 101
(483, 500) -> 84.7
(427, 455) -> 62.1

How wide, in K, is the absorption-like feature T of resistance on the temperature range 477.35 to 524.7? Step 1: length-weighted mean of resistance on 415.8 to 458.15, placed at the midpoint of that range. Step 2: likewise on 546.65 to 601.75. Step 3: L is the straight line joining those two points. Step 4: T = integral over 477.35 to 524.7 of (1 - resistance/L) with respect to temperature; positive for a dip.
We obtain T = -2.7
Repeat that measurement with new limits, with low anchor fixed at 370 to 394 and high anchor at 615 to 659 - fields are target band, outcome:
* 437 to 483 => 1.5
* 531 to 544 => -1.5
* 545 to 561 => -1.7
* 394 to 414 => 5.4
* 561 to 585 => -3.9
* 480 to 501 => -3.3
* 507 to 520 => -1.3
